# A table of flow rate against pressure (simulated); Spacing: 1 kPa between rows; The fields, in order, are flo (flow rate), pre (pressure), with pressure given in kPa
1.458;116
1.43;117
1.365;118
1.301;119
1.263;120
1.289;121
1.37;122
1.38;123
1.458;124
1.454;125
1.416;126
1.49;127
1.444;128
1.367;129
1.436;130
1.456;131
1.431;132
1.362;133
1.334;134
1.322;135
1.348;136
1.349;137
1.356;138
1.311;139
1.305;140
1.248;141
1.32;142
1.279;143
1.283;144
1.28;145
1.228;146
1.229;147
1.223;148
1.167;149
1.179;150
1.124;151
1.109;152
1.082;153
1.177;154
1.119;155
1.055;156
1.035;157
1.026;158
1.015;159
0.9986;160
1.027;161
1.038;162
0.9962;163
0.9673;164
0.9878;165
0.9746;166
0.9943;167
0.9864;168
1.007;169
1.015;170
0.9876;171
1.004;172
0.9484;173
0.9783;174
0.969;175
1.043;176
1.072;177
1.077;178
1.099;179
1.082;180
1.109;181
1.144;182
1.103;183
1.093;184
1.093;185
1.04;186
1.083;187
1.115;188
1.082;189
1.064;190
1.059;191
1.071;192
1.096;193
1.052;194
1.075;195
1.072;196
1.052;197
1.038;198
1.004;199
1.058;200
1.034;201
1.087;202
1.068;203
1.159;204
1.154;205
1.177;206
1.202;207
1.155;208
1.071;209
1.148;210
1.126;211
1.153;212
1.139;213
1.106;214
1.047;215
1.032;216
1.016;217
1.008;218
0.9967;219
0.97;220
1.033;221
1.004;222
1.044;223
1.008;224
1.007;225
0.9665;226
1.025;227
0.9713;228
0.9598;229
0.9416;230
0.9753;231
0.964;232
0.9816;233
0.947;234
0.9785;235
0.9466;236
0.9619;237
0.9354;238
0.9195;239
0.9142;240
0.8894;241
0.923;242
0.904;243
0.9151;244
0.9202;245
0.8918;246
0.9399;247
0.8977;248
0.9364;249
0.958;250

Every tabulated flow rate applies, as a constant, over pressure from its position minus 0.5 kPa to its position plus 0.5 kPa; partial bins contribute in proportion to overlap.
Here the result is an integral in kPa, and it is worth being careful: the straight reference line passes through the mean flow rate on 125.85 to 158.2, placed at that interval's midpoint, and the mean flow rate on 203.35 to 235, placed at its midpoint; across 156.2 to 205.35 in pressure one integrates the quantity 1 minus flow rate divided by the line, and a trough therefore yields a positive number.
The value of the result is 4.6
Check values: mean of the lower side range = 1.27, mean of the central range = 1.05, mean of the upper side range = 1.05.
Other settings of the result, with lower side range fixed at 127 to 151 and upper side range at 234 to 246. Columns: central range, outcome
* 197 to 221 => -0.8 kPa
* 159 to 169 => 1.8 kPa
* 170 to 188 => 1.6 kPa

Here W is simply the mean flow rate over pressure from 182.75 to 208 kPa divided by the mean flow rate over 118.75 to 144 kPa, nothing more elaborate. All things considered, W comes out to 0.80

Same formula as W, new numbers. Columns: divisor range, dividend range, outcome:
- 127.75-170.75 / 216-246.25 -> 0.82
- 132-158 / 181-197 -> 0.88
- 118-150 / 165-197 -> 0.79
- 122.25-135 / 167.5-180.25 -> 0.72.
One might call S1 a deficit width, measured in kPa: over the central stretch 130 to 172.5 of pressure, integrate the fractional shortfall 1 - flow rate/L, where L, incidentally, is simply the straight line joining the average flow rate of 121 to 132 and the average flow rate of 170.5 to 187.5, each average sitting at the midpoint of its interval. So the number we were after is 3.0 kPa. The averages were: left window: 1.42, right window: 1.05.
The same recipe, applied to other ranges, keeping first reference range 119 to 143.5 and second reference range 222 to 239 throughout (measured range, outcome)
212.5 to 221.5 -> -0.09 kPa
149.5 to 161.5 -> 1.81 kPa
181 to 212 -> 0.37 kPa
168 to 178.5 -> 1.67 kPa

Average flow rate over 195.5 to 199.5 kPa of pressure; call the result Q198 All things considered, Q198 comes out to 1.04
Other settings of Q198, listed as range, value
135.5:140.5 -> 1.33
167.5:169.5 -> 0.997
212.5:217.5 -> 1.07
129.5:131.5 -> 1.45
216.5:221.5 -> 1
